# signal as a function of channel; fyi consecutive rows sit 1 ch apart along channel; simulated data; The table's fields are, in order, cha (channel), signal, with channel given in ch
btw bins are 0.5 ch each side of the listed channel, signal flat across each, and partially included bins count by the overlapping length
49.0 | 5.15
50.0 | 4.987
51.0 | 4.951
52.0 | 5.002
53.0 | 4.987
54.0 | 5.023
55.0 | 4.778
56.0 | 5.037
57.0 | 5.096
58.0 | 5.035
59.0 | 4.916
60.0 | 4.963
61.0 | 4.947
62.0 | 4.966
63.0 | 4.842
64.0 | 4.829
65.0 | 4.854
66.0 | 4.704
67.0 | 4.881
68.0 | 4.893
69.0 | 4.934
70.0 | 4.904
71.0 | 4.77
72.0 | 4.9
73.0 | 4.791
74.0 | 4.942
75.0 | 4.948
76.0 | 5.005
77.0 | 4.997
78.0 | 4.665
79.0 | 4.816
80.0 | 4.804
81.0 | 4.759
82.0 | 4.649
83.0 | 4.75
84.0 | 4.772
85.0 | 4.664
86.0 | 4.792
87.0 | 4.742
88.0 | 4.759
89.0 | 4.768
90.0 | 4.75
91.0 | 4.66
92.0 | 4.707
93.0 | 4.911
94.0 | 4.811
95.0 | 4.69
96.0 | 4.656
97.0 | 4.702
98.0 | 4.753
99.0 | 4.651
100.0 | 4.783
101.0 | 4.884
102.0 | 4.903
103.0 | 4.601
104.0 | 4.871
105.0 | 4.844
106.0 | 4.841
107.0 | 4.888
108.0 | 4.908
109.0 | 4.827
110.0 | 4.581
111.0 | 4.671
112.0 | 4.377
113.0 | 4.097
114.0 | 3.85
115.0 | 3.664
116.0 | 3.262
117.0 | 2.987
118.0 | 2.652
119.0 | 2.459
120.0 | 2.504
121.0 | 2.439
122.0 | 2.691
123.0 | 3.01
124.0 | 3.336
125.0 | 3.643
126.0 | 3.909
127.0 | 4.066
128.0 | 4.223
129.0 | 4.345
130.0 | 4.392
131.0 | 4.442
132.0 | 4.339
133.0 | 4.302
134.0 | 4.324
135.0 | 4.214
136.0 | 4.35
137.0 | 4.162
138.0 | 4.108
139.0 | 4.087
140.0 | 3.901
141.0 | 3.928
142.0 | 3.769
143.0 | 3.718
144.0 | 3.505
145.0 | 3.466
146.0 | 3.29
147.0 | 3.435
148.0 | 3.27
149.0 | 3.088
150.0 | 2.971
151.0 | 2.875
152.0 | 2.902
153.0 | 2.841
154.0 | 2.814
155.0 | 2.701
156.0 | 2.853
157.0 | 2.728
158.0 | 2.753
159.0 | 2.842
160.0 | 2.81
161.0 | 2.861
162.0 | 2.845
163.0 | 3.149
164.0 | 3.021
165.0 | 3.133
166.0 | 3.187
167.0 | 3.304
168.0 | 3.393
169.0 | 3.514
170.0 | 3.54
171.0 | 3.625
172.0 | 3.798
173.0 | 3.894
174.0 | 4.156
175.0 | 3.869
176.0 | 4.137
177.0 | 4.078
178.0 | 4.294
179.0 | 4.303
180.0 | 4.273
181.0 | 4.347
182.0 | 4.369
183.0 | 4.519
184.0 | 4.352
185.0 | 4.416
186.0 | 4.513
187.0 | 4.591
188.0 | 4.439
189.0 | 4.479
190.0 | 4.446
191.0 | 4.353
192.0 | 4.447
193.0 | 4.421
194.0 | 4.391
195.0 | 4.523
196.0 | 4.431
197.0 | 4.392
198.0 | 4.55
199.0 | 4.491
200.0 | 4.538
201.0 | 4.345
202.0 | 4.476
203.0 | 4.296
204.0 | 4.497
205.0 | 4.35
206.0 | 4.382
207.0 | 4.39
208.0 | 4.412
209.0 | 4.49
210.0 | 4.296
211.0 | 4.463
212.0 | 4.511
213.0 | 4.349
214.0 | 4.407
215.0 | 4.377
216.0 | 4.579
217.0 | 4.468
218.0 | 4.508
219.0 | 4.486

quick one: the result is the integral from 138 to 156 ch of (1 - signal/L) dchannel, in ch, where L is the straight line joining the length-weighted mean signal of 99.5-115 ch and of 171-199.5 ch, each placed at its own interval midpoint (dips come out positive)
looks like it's 4.6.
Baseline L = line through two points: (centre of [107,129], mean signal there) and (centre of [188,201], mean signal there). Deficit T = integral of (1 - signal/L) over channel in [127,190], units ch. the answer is 5.5 ch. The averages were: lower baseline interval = 3.67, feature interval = 3.72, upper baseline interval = 4.45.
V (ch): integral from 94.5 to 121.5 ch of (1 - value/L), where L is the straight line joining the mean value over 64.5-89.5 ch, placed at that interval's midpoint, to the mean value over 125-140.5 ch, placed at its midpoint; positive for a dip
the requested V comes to 1.7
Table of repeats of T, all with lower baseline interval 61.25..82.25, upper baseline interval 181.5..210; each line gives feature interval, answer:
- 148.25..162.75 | 5.4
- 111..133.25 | 5.1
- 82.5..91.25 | 0.1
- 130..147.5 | 2.5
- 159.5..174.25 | 3.9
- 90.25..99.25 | 0.1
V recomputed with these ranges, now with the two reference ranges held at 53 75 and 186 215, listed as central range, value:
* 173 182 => 0.7 ch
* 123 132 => 1.3 ch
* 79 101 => 0.3 ch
